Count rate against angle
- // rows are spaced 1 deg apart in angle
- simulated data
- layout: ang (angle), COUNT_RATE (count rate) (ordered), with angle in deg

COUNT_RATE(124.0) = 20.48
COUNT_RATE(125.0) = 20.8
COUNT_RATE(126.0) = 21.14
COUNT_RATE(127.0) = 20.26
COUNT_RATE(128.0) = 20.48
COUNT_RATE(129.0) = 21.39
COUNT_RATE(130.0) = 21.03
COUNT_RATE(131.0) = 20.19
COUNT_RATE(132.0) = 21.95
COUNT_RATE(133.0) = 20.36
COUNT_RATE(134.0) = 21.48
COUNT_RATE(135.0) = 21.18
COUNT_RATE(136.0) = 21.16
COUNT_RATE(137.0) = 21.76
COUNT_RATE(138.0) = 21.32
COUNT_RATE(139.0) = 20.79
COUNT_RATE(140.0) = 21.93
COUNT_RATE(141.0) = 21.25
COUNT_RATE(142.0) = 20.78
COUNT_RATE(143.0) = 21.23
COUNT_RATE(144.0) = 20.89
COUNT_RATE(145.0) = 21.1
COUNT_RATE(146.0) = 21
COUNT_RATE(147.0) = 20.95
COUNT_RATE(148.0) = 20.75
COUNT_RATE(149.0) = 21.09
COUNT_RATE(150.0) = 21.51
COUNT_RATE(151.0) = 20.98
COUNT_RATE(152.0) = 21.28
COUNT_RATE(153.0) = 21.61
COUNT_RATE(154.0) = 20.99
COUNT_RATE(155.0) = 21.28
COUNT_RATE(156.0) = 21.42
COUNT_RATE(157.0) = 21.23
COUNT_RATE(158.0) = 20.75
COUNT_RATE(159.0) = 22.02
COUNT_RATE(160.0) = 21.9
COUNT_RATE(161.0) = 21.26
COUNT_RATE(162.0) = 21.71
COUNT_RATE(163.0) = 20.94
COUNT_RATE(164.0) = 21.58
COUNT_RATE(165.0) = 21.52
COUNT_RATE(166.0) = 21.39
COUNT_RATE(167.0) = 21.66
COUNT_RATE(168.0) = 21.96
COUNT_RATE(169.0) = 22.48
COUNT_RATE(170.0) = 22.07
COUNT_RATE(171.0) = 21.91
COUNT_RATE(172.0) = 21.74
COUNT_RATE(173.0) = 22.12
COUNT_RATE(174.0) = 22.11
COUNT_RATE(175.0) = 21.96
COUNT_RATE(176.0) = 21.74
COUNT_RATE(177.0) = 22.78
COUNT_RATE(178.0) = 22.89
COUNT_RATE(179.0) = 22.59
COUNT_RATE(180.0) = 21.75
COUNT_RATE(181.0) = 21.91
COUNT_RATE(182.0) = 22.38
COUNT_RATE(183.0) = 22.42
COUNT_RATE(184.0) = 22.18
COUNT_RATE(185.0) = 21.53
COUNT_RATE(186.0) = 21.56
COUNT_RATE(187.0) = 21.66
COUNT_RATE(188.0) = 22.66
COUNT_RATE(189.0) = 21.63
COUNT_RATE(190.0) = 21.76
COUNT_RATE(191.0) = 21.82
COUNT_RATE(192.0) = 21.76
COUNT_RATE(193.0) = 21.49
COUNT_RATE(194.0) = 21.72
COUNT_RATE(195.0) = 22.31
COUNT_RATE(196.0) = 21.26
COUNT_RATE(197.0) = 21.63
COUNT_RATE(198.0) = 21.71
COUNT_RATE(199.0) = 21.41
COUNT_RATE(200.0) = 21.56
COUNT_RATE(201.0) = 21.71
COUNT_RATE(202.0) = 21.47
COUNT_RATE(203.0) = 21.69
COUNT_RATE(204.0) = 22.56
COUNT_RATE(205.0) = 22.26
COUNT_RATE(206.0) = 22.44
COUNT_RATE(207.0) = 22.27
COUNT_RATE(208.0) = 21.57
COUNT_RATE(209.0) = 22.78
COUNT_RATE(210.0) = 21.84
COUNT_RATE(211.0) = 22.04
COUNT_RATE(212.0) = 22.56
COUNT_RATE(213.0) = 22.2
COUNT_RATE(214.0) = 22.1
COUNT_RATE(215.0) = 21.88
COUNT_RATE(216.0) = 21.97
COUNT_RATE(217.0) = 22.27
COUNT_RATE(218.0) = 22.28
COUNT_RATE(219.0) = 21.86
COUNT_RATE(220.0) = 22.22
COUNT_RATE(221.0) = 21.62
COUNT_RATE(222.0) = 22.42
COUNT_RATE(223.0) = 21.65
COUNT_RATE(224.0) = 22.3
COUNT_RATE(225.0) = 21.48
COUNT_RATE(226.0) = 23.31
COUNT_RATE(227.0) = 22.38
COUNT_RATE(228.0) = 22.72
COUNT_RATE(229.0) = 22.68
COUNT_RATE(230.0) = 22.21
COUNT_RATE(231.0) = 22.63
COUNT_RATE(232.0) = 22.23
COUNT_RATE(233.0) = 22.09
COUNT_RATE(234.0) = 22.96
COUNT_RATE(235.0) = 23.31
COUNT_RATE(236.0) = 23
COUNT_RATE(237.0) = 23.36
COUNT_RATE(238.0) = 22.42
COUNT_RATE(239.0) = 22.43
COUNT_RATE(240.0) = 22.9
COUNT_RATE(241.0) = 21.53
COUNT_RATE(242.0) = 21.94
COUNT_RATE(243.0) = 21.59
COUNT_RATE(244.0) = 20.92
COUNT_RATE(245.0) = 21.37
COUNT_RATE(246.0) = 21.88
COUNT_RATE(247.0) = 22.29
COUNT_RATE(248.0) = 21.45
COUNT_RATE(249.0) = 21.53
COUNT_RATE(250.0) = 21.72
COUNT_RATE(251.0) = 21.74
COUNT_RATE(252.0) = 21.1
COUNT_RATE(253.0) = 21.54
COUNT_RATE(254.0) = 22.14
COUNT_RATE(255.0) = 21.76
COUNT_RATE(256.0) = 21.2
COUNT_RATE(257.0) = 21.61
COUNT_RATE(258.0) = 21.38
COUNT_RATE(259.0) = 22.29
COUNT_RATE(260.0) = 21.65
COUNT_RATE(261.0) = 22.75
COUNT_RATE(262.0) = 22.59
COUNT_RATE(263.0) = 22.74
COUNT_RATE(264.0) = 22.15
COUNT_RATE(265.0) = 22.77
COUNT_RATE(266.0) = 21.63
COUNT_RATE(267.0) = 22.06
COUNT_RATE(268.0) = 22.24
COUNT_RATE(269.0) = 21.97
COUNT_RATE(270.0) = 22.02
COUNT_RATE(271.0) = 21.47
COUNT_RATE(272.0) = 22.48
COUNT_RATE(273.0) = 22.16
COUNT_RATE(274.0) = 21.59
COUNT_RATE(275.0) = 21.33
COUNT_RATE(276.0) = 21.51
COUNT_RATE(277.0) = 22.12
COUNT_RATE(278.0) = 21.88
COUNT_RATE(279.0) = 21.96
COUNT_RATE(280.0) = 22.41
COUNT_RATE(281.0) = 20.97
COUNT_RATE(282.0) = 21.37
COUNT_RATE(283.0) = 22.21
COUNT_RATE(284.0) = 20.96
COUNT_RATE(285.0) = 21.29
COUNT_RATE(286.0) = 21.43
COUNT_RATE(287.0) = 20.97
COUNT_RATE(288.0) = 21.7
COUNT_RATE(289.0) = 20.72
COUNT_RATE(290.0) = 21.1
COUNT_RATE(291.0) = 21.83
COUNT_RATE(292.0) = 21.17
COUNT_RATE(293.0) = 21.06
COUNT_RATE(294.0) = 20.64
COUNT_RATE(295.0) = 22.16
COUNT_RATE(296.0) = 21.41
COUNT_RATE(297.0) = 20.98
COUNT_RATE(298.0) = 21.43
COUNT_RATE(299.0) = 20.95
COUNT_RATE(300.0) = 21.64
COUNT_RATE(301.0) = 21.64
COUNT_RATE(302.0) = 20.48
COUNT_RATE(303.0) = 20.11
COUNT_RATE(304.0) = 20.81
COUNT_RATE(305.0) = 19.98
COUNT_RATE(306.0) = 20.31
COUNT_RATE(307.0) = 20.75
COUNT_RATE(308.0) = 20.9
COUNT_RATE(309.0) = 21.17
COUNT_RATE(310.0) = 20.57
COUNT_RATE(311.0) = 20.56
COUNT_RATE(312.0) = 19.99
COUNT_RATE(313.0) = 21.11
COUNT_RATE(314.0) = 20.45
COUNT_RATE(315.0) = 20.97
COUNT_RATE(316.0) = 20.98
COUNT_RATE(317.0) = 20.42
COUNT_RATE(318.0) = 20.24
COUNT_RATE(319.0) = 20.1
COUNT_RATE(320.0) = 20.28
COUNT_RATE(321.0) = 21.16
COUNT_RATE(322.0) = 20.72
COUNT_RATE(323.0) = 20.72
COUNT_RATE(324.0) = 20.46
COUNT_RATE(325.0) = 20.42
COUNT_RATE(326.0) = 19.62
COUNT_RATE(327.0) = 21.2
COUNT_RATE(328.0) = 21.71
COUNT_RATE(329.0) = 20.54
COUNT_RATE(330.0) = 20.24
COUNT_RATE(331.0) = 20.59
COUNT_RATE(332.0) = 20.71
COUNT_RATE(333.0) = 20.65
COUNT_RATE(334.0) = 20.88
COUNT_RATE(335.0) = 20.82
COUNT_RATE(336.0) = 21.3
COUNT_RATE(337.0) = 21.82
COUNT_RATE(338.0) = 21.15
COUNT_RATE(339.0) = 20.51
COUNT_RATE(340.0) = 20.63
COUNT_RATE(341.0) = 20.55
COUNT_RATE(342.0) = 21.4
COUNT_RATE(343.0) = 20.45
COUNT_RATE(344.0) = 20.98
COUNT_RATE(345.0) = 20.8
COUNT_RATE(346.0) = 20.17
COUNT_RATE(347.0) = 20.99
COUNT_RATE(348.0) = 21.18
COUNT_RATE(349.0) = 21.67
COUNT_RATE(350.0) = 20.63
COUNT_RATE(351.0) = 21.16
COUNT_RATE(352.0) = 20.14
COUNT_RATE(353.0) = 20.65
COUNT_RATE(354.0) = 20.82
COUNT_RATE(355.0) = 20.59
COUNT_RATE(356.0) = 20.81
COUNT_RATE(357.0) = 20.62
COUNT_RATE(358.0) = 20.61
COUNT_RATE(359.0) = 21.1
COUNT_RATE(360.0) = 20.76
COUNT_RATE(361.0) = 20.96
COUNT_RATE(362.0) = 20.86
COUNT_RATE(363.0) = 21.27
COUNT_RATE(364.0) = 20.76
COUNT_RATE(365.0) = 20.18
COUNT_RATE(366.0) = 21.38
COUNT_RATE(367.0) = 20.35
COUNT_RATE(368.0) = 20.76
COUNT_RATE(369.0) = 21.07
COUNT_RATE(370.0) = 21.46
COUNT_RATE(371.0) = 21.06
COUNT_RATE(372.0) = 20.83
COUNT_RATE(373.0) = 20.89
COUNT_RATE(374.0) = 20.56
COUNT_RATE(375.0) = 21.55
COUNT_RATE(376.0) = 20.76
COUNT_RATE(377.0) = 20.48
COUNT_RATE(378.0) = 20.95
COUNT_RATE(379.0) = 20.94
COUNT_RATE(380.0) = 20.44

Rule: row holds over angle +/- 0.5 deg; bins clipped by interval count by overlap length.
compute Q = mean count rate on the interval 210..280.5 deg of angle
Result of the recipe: 22.1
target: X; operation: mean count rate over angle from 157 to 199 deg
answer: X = 21.8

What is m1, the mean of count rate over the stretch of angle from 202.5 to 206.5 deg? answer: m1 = 22.2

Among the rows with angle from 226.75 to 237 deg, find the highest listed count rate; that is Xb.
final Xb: 23.36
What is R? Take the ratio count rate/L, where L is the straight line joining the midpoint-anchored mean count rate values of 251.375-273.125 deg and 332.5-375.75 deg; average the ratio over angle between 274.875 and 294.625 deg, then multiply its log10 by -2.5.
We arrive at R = 0.014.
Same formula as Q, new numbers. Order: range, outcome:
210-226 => 22.1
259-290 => 21.8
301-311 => 20.6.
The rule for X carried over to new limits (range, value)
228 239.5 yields 22.7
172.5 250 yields 22.1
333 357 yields 20.9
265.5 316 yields 21.3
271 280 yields 21.9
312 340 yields 20.7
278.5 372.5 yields 20.9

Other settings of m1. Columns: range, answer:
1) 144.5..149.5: 21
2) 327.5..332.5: 20.8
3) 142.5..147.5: 21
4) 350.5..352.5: 20.6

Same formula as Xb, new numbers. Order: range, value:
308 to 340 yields 21.82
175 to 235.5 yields 23.31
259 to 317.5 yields 22.77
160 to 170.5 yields 22.48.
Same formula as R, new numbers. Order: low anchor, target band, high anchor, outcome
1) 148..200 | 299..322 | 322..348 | 0.01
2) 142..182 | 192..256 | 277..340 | -0.04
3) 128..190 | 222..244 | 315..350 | -0.06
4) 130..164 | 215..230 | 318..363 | -0.06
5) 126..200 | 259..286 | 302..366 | -0.05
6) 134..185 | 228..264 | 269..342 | -0.04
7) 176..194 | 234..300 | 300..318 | -0.03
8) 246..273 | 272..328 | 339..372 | 0.02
